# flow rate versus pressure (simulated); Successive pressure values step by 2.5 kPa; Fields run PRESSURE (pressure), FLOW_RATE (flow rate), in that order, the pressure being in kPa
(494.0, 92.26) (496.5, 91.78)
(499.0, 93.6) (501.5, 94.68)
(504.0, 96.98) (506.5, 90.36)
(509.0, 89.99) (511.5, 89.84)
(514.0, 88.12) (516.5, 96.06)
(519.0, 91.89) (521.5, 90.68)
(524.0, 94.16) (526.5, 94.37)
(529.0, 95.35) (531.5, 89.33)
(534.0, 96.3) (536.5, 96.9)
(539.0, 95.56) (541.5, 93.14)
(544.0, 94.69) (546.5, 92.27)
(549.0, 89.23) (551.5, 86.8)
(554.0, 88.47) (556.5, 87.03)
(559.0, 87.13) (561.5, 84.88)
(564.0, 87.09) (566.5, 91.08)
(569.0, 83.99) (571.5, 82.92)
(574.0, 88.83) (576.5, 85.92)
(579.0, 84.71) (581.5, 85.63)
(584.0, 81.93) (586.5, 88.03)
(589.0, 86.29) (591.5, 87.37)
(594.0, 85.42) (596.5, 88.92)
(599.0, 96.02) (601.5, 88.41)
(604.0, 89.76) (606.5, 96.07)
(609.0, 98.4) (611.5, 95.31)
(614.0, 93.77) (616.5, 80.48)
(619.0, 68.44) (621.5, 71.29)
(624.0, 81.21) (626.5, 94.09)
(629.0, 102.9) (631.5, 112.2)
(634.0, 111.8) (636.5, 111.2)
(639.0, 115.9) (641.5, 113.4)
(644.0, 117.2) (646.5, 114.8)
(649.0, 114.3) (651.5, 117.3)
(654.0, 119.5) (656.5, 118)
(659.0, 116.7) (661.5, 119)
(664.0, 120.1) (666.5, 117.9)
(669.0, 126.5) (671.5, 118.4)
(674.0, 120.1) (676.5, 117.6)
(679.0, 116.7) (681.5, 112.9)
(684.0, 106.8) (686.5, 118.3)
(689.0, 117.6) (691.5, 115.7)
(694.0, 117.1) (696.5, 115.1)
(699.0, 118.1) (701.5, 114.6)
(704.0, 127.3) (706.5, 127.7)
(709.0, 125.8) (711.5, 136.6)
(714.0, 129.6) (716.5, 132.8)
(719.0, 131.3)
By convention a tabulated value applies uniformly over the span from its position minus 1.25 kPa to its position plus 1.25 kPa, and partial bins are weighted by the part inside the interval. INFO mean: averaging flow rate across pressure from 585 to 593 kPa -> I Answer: 87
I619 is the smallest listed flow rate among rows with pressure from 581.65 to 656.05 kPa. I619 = 68.44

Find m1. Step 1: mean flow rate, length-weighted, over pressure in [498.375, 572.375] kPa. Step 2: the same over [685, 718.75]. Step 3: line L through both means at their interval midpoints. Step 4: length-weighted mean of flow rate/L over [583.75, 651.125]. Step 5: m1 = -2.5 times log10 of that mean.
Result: 0.12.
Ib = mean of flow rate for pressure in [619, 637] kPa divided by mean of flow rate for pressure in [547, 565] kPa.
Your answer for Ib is 1.09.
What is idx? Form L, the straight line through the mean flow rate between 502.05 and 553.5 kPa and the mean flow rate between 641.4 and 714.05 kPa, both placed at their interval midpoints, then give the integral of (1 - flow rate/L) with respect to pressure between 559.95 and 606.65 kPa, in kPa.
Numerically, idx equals 6.84 kPa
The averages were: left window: 92.6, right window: 119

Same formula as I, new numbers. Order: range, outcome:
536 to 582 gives 88.7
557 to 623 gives 86.8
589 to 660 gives 99.7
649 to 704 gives 117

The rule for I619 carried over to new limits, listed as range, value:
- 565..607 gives 81.93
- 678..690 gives 106.8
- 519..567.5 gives 84.88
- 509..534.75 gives 88.12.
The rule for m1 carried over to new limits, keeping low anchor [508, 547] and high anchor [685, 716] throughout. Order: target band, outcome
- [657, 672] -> -0.034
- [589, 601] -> 0.173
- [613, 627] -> 0.323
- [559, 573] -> 0.157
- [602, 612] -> 0.131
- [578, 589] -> 0.200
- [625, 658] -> 0.000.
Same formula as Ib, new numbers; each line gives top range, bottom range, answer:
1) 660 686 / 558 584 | 1.37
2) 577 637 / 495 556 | 0.98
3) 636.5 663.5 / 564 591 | 1.35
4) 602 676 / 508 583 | 1.18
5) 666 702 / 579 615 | 1.30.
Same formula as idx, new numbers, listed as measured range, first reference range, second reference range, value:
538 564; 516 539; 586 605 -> 0.7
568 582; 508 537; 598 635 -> 1.0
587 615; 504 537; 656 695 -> 3.8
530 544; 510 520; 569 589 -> -0.8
